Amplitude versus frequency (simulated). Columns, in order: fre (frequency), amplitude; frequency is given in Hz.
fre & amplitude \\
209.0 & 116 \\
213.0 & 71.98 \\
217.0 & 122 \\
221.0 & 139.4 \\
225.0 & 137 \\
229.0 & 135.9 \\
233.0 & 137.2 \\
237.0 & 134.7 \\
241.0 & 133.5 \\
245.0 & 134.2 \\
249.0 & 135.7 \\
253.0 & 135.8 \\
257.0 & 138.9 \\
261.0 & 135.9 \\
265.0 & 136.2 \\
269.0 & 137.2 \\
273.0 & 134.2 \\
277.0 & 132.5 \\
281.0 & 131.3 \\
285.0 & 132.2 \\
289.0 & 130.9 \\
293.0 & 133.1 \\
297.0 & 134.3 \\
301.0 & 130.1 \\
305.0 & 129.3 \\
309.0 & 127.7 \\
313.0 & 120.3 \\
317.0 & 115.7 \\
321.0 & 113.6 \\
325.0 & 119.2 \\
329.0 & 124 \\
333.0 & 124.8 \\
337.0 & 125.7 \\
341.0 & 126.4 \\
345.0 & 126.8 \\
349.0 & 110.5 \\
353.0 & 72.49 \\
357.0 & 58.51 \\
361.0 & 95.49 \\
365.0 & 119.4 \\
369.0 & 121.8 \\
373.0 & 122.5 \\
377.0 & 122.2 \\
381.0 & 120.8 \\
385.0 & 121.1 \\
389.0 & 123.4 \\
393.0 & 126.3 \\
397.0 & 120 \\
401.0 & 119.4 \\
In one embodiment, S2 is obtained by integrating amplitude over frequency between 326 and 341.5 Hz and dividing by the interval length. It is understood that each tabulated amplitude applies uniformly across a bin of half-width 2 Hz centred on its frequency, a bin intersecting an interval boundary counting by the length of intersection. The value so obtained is 125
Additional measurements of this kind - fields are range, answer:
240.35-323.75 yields 131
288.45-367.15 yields 117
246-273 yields 136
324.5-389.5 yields 113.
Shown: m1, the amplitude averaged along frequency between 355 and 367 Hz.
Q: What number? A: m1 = 91.1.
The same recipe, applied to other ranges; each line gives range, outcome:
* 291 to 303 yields 132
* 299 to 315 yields 127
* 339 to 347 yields 127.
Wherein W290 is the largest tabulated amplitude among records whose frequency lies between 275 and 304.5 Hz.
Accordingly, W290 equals 134.3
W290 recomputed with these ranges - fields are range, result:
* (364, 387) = 122.5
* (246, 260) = 138.9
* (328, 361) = 126.8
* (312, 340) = 125.7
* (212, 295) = 139.4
